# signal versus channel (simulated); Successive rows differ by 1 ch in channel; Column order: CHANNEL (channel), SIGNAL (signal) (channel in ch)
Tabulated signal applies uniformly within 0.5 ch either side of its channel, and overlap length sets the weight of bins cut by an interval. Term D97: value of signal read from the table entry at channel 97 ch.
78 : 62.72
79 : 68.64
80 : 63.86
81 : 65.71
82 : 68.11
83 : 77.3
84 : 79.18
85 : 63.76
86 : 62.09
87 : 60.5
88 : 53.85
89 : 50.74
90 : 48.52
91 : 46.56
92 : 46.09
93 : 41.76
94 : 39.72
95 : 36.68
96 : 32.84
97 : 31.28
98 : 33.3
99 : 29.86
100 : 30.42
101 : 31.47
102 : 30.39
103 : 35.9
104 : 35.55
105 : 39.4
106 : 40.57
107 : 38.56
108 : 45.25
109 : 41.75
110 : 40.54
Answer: 31.28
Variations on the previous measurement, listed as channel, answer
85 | 63.76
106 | 40.57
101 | 31.47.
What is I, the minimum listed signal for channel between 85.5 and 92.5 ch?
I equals 46.09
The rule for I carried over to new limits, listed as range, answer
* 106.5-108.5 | 38.56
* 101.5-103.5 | 30.39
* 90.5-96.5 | 32.84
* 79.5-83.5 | 63.86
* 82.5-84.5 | 77.3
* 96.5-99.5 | 29.86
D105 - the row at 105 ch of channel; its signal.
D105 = 39.4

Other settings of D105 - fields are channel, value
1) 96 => 32.84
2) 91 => 46.56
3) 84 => 79.18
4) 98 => 33.3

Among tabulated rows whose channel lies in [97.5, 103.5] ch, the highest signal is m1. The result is 35.9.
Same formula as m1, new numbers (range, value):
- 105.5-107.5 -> 40.57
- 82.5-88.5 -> 79.18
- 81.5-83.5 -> 77.3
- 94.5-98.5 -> 36.68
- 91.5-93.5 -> 46.09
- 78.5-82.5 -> 68.64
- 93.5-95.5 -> 39.72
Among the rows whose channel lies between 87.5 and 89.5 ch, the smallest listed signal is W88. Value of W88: 50.74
